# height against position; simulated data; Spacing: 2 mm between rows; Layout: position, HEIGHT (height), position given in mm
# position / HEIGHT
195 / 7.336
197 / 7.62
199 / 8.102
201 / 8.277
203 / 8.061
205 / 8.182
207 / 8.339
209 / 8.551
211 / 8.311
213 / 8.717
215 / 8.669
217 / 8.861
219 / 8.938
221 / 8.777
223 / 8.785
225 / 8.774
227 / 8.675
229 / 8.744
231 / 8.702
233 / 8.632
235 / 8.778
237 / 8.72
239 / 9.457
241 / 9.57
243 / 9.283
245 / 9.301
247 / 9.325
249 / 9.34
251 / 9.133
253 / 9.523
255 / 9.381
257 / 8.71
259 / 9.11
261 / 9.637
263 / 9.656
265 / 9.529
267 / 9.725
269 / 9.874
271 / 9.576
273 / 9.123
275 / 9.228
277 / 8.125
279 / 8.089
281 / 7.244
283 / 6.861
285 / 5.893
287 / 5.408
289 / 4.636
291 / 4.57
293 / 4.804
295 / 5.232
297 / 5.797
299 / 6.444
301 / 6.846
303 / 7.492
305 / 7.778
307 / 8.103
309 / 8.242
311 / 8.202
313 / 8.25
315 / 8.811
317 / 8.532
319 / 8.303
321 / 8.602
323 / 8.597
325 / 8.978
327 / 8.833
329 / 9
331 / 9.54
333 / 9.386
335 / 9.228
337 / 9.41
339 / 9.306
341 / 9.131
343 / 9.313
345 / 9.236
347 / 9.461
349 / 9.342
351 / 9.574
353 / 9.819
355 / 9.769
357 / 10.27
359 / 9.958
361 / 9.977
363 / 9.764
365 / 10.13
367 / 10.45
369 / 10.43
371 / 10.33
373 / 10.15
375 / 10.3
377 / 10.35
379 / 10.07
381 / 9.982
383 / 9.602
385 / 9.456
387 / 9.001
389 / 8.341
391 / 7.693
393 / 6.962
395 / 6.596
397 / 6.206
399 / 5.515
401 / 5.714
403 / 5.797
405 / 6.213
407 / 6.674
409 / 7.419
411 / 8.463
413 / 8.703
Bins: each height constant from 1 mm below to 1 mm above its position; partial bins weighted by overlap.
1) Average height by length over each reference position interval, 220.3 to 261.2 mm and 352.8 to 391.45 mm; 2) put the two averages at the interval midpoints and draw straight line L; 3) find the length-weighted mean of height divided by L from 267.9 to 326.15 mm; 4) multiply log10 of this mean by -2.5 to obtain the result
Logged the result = 0.242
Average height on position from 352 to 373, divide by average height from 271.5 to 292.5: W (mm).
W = 1.5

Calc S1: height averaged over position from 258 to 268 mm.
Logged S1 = 9.53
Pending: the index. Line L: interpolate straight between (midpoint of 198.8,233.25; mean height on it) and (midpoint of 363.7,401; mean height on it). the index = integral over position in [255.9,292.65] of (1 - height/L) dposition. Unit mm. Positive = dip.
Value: 2.9 mm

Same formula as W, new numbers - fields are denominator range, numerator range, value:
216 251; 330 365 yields 1.07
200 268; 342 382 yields 1.11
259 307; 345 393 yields 1.29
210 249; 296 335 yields 0.92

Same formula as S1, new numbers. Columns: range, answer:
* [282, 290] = 5.7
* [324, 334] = 9.15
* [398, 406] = 5.81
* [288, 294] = 4.67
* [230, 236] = 8.7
